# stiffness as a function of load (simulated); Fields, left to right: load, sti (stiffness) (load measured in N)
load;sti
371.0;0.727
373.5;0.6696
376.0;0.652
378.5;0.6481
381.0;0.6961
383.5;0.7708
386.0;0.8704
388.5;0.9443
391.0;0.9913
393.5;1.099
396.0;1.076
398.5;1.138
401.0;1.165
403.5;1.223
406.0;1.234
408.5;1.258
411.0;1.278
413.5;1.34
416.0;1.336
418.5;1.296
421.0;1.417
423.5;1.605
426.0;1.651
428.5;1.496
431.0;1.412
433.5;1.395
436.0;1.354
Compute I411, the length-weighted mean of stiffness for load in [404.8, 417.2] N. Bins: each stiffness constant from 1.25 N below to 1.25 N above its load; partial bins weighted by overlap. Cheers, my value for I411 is 1.29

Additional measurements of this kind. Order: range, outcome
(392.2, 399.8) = 1.1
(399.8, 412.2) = 1.23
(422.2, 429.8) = 1.58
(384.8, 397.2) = 0.996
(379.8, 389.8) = 0.822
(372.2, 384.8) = 0.688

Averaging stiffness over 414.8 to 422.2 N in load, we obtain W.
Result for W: 1.35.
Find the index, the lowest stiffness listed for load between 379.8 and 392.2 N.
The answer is 0.6961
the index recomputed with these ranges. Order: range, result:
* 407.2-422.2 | 1.258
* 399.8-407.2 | 1.165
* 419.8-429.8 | 1.417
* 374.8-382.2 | 0.6481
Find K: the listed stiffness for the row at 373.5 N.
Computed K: 0.6696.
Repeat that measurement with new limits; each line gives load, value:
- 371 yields 0.727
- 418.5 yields 1.296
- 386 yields 0.8704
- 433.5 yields 1.395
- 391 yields 0.9913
